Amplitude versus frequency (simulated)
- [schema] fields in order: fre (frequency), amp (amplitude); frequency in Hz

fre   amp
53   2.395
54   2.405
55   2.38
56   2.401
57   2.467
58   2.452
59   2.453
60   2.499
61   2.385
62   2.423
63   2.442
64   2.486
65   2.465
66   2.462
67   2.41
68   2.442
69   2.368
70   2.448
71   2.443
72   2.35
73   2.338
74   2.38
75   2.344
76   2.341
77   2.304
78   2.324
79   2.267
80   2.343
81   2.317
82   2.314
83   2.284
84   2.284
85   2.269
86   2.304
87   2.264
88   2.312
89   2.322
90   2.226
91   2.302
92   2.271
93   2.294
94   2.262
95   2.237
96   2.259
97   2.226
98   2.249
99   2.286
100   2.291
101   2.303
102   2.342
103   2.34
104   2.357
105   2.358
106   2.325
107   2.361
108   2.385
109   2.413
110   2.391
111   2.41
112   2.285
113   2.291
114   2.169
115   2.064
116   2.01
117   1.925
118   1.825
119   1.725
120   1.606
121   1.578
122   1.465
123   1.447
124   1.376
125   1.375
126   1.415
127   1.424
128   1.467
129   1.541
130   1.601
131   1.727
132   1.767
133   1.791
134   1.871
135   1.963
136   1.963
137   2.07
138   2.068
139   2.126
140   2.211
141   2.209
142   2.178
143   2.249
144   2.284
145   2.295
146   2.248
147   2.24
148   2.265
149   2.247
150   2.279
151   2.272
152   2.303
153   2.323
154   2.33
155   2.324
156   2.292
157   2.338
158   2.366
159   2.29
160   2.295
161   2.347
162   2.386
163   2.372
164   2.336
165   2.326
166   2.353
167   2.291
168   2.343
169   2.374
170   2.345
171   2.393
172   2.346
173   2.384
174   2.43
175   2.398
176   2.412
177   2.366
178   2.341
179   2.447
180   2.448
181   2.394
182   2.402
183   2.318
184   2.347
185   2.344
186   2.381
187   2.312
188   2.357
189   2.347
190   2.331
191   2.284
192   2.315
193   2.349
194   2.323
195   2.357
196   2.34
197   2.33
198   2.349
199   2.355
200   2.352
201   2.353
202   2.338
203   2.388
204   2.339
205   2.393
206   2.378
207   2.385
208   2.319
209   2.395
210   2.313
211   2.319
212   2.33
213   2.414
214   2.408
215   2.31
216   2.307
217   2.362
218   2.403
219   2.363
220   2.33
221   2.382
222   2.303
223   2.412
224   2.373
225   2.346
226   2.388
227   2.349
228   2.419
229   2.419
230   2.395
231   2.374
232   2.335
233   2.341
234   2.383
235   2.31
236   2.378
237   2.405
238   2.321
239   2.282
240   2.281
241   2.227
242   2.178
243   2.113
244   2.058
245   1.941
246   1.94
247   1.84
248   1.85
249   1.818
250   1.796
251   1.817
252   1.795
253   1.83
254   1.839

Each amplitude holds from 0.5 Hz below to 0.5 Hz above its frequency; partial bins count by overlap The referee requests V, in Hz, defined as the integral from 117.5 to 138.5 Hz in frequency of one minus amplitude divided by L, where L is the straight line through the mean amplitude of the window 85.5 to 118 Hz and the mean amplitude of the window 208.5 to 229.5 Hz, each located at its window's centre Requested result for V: 5.7 Hz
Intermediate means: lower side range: 2.27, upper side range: 2.36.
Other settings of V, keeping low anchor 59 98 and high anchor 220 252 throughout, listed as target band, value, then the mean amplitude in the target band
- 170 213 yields -2.10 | 2.36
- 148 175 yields -0.71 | 2.33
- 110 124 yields 2.46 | 1.91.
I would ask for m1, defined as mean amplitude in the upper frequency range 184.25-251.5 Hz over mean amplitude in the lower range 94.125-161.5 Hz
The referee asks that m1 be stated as 1.1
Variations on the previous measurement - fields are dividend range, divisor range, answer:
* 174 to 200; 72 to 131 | 1.12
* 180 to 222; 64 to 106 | 1.01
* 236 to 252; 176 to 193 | 0.87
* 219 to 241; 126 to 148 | 1.20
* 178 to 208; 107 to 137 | 1.27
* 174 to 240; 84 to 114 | 1.02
